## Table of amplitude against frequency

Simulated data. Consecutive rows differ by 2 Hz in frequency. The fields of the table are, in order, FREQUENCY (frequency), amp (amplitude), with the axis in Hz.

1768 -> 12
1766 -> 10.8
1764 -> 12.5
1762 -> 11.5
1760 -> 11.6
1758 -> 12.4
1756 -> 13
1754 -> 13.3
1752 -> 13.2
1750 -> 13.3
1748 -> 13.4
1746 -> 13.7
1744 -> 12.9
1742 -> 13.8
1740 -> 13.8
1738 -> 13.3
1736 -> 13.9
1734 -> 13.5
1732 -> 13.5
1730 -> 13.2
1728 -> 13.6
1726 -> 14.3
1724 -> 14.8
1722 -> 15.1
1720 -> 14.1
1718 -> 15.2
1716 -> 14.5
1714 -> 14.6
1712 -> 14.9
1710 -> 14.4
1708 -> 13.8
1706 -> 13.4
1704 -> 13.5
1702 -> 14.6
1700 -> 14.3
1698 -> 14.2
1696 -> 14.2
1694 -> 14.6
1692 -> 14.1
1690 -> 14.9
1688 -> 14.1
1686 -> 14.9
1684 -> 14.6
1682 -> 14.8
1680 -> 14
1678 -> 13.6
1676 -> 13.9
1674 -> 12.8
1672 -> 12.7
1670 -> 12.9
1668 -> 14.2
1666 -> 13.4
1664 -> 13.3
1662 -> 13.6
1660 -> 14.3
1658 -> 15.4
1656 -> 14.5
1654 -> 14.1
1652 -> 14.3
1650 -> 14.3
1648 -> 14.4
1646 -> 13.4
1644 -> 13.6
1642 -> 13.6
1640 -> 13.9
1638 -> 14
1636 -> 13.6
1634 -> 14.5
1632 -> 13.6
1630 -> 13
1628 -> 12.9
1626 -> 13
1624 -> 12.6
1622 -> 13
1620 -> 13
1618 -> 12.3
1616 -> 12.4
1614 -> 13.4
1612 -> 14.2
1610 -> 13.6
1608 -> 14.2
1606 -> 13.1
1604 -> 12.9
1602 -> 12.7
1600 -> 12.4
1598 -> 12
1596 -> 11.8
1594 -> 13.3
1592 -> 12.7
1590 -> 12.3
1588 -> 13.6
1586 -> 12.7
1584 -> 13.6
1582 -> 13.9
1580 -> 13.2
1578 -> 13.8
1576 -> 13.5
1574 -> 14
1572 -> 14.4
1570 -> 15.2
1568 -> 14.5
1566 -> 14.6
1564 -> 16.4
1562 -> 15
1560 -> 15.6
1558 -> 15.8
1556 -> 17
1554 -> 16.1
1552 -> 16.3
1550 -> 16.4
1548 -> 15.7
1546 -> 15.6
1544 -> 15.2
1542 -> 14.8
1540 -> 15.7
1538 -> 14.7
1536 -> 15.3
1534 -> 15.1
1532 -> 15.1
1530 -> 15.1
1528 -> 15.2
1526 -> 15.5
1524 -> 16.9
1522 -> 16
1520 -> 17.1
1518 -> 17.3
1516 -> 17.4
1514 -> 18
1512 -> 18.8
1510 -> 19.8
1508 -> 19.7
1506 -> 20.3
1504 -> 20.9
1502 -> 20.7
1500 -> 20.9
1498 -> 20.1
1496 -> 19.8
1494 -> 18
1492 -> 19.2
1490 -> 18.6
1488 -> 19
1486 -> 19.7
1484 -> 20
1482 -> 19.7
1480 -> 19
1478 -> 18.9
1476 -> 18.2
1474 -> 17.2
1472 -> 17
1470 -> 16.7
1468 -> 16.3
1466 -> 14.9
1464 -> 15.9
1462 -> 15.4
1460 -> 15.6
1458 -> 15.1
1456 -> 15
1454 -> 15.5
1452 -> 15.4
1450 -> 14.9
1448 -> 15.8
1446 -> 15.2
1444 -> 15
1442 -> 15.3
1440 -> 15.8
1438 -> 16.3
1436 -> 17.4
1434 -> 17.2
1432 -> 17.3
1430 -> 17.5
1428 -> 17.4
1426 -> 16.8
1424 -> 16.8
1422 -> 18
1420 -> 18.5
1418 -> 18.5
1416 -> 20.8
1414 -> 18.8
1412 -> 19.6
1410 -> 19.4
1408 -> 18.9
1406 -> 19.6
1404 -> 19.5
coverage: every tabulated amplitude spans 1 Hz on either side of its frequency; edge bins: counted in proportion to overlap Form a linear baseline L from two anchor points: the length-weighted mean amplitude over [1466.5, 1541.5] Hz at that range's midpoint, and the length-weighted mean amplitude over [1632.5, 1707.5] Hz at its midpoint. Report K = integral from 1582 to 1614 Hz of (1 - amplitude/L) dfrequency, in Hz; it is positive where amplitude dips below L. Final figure 5.4 Hz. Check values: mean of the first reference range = 17.9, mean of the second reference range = 14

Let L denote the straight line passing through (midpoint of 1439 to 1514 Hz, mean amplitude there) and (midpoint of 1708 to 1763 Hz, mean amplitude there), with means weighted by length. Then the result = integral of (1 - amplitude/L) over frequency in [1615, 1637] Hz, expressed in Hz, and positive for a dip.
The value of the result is 3.2 Hz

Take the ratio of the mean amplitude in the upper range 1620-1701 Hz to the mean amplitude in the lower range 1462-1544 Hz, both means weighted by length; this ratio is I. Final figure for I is 0.79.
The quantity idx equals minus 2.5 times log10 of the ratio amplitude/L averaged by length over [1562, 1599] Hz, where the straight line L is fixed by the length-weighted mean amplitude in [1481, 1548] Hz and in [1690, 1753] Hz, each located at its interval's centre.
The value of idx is 0.21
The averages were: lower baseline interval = 17.7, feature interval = 13.7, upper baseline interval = 14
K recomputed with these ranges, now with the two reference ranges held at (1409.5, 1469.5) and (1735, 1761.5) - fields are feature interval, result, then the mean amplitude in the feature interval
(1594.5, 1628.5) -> 4.2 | 12.9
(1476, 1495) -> -3.4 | 19.1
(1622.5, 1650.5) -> 1.7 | 13.6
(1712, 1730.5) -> -1.3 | 14.4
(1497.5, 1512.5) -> -4.0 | 20.2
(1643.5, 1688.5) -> 0.5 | 14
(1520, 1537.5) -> 0.1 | 15.6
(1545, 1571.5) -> -0.6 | 15.7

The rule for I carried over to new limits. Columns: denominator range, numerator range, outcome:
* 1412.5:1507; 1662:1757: 0.79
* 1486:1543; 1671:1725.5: 0.80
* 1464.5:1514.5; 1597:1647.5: 0.70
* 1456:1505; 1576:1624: 0.72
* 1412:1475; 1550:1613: 0.85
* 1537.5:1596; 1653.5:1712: 0.96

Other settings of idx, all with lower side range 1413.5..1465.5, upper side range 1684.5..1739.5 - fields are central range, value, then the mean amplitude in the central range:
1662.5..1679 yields 0.093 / 13.4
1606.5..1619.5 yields 0.132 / 13.3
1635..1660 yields 0.049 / 14.1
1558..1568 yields 0.010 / 15.3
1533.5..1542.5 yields 0.040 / 15.1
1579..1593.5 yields 0.164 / 13.1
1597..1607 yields 0.198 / 12.6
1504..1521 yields -0.174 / 18.7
